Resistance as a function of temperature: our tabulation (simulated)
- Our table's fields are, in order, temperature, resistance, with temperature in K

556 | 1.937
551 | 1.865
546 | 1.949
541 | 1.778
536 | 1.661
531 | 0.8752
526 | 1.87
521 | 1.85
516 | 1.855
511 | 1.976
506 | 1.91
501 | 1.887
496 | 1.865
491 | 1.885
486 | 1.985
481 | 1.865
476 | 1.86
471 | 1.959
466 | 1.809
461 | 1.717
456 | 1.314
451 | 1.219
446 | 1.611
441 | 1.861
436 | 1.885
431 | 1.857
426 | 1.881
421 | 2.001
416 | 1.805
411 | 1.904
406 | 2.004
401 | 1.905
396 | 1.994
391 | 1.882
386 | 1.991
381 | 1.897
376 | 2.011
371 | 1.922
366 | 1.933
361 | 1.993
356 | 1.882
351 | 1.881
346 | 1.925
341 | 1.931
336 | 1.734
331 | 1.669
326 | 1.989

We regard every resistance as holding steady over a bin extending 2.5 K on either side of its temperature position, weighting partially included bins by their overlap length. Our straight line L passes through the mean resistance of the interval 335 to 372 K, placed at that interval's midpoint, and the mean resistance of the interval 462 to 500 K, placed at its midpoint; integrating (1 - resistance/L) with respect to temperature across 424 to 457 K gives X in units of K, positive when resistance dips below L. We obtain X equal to 3.78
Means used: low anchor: 1.91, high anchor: 1.88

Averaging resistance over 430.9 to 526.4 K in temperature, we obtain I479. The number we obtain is 1.8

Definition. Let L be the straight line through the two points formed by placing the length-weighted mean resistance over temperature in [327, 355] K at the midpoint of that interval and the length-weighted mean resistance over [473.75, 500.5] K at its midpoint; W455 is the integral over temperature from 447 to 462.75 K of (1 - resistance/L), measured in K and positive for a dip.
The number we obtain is 3.8 K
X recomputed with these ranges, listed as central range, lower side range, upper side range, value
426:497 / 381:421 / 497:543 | 2.62 K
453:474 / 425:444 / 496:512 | 2.13 K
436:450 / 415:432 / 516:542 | 1.05 K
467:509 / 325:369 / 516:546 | -4.71 K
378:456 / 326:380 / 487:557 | 1.16 K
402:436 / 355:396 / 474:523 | 0.35 K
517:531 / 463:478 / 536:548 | 1.13 K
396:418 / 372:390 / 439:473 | -0.86 K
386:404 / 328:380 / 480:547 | -0.70 K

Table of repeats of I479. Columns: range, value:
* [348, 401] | 1.94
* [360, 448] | 1.91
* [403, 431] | 1.91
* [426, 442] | 1.87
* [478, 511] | 1.9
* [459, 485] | 1.85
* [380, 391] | 1.94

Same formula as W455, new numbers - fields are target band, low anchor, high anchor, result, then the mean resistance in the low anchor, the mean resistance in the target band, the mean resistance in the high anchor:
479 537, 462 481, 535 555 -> 1.74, 1.86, 1.79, 1.83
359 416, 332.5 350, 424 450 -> -3.83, 1.85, 1.94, 1.78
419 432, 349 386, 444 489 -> -0.82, 1.94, 1.92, 1.71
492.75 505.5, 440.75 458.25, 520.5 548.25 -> -2.54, 1.46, 1.88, 1.65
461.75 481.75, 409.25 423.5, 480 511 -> 0.48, 1.9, 1.86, 1.91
